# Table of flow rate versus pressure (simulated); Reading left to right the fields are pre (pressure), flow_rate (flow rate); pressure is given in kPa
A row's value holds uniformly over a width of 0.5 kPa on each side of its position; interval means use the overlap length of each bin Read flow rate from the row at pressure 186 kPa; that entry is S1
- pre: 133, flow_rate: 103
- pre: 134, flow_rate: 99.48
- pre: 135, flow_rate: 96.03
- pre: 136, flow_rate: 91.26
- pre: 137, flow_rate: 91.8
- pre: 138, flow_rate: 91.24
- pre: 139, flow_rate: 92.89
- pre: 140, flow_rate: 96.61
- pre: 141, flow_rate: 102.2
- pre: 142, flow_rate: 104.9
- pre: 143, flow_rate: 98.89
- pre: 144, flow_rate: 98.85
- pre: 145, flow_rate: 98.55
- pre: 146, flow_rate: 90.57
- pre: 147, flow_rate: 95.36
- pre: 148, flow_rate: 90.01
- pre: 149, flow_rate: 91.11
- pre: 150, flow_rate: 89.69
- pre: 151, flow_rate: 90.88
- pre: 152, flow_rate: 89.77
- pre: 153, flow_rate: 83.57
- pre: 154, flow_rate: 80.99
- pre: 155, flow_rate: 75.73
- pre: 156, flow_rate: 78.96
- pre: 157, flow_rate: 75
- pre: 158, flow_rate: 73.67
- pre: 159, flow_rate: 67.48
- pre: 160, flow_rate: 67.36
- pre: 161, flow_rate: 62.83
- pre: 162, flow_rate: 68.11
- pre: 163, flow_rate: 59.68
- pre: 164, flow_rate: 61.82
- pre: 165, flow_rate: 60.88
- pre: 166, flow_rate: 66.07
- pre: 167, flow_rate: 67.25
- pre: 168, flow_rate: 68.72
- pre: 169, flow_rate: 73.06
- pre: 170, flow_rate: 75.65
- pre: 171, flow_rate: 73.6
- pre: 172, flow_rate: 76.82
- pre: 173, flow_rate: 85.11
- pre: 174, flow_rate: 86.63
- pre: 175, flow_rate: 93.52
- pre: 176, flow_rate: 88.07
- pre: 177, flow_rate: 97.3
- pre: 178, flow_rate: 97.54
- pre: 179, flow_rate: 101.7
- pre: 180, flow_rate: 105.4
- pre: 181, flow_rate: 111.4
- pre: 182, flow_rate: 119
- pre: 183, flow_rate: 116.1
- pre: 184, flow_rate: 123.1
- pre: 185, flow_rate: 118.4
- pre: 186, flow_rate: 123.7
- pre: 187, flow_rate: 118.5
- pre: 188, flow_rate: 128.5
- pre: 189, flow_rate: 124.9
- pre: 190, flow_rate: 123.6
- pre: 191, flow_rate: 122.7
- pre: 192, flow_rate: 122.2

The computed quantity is 123.7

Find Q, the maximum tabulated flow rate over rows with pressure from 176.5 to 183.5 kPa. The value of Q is 119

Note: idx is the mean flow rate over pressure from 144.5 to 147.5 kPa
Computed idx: 94.8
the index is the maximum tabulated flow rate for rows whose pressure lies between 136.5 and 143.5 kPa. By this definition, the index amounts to 104.9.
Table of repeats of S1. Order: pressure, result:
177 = 97.3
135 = 96.03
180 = 105.4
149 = 91.11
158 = 73.67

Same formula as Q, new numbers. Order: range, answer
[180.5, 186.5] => 123.7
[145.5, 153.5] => 95.36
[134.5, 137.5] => 96.03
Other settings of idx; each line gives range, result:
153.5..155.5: 78.4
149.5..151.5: 90.3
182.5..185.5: 119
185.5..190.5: 124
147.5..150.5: 90.3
